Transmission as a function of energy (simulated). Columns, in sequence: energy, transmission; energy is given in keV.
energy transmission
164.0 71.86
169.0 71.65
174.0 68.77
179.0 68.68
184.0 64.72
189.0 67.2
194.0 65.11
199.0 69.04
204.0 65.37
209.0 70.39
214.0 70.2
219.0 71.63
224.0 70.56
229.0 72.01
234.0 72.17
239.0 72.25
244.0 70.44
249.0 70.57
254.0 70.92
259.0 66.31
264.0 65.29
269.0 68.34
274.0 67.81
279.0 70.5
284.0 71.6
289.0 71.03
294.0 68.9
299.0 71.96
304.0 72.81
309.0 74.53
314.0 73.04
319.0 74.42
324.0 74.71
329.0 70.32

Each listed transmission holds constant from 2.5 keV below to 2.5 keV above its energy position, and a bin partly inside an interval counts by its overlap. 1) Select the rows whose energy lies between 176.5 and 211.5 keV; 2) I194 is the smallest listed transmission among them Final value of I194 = 64.72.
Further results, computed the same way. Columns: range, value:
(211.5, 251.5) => 70.2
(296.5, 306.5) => 71.96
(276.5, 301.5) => 68.9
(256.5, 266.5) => 65.29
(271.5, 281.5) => 67.81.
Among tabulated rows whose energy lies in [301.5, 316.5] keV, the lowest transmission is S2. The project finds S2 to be 72.81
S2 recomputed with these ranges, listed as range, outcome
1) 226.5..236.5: 72.01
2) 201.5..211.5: 65.37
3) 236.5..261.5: 66.31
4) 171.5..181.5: 68.68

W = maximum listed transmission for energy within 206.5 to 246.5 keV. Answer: 72.25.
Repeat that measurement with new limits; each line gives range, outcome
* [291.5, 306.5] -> 72.81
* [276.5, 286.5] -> 71.6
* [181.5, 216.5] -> 70.39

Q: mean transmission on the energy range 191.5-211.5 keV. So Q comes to 67.5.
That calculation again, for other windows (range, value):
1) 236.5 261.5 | 70.1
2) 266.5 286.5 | 69.6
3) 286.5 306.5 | 71.2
